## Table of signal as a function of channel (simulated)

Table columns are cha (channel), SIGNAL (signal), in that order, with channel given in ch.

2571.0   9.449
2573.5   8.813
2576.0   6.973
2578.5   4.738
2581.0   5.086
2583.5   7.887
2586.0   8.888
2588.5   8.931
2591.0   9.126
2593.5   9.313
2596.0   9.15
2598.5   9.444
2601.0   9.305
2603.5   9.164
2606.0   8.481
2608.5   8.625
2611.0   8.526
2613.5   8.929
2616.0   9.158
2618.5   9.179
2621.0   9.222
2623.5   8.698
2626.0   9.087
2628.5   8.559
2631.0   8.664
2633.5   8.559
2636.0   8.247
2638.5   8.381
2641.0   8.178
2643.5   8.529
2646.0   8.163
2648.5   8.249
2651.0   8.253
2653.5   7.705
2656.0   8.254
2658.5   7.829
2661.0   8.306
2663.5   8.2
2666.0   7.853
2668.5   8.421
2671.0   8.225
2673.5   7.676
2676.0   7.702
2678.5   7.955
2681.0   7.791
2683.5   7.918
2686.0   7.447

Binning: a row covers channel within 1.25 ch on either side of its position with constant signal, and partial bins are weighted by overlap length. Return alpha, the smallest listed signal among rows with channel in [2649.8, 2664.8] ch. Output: 7.705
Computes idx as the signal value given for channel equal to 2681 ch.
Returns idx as 7.791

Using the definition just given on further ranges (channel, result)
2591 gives 9.126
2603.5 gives 9.164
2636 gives 8.247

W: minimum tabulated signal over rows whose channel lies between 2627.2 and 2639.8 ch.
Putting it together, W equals 8.247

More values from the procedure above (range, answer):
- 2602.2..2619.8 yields 8.481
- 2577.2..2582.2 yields 4.738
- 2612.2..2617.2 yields 8.929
